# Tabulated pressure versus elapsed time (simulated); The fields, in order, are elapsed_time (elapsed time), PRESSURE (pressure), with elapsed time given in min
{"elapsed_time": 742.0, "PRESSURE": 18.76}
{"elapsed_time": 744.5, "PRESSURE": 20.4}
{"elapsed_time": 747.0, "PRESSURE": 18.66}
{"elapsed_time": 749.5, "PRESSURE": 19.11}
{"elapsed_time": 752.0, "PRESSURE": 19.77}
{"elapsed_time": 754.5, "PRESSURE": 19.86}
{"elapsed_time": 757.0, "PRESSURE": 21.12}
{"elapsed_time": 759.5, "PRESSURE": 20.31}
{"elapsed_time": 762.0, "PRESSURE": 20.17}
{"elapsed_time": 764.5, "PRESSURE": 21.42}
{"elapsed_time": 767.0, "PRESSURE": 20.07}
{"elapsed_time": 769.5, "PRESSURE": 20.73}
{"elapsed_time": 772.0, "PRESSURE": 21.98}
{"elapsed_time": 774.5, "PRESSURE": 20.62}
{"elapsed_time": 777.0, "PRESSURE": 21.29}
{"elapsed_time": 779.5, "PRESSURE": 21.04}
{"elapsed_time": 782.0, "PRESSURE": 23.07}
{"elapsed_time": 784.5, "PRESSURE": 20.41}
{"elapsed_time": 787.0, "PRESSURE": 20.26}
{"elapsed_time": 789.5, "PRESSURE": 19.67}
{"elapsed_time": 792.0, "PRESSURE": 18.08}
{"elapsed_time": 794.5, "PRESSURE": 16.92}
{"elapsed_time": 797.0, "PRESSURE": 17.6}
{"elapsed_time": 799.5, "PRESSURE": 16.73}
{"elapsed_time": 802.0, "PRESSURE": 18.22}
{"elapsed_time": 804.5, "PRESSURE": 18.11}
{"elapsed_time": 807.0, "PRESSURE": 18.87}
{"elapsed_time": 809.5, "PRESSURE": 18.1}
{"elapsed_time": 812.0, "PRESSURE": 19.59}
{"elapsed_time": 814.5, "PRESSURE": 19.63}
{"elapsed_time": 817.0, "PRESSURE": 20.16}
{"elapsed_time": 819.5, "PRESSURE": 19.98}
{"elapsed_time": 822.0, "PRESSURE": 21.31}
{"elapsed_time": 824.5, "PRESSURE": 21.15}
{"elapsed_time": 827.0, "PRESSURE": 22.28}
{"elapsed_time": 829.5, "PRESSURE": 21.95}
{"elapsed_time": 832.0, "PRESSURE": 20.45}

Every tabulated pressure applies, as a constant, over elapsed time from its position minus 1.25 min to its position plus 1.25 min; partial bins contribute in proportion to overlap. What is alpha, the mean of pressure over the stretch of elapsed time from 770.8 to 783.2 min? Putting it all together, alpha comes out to 21.6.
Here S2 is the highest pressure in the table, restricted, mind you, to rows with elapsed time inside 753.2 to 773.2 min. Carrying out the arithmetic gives 21.98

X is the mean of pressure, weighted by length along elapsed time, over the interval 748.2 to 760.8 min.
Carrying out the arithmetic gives 20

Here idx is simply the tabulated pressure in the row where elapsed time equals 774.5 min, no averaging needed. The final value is 20.62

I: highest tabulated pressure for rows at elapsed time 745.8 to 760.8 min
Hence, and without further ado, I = 21.12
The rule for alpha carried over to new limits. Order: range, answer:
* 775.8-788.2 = 21.2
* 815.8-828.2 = 21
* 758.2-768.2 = 20.5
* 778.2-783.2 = 22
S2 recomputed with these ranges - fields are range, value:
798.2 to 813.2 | 19.59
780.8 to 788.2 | 23.07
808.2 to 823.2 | 21.31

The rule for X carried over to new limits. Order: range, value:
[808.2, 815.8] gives 19.1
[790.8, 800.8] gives 17.3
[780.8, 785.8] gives 21.7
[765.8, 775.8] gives 20.9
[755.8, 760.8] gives 20.7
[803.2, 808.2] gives 18.5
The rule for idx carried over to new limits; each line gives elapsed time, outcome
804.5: 18.11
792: 18.08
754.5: 19.86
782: 23.07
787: 20.26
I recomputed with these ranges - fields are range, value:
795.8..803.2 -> 18.22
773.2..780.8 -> 21.29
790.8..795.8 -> 18.08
